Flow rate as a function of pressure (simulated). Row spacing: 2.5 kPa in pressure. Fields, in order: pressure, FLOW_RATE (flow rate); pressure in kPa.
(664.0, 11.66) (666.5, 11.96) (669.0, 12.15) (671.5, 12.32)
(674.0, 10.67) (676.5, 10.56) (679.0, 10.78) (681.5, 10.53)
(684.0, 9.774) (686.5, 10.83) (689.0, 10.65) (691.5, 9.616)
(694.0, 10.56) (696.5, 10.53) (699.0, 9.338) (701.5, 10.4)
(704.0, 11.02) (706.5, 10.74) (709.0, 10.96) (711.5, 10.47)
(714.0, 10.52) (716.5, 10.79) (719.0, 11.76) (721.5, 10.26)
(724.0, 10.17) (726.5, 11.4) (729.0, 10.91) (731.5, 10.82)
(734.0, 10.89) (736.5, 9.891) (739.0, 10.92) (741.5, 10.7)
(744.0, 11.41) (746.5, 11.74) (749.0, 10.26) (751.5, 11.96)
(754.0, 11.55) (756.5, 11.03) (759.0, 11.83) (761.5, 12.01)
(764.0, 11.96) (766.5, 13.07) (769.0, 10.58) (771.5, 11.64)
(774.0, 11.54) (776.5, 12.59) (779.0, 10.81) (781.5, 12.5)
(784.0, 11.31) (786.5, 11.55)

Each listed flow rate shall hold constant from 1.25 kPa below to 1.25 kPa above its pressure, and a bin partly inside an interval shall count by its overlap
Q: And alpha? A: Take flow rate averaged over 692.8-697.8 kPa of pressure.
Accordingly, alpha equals 10.5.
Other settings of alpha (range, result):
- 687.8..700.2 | 10.1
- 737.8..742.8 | 10.8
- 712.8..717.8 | 10.7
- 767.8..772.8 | 11.1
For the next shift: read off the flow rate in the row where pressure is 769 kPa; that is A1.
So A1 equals 10.58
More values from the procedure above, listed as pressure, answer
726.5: 11.4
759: 11.83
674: 10.67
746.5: 11.74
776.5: 12.59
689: 10.65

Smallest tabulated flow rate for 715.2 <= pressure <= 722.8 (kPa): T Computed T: 10.26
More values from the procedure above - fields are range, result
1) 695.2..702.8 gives 9.338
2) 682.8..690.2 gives 9.774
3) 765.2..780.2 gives 10.58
